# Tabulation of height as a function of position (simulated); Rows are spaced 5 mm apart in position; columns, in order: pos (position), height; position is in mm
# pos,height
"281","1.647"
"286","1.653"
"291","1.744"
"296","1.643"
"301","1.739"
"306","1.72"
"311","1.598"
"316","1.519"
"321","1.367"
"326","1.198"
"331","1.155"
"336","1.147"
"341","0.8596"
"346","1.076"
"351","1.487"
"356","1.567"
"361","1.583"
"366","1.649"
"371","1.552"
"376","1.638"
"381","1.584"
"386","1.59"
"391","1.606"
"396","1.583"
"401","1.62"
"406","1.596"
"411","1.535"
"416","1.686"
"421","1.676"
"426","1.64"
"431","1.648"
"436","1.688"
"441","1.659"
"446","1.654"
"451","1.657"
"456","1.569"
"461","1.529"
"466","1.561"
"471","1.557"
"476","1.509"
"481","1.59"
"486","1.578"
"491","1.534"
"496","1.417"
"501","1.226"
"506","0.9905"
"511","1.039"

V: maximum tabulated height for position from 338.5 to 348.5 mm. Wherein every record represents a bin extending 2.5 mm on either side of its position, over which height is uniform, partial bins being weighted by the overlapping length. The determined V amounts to 1.076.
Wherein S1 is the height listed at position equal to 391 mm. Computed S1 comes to 1.606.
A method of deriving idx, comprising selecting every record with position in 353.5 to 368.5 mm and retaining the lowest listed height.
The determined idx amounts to 1.567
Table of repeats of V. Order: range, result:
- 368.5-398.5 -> 1.638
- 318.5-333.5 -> 1.367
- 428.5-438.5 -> 1.688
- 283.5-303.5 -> 1.744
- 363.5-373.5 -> 1.649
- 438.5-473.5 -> 1.659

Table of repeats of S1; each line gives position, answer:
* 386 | 1.59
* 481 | 1.59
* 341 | 0.8596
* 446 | 1.654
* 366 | 1.649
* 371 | 1.552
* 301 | 1.739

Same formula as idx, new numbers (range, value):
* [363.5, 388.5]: 1.552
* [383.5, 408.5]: 1.583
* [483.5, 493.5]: 1.534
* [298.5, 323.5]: 1.367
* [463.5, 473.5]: 1.557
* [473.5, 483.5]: 1.509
